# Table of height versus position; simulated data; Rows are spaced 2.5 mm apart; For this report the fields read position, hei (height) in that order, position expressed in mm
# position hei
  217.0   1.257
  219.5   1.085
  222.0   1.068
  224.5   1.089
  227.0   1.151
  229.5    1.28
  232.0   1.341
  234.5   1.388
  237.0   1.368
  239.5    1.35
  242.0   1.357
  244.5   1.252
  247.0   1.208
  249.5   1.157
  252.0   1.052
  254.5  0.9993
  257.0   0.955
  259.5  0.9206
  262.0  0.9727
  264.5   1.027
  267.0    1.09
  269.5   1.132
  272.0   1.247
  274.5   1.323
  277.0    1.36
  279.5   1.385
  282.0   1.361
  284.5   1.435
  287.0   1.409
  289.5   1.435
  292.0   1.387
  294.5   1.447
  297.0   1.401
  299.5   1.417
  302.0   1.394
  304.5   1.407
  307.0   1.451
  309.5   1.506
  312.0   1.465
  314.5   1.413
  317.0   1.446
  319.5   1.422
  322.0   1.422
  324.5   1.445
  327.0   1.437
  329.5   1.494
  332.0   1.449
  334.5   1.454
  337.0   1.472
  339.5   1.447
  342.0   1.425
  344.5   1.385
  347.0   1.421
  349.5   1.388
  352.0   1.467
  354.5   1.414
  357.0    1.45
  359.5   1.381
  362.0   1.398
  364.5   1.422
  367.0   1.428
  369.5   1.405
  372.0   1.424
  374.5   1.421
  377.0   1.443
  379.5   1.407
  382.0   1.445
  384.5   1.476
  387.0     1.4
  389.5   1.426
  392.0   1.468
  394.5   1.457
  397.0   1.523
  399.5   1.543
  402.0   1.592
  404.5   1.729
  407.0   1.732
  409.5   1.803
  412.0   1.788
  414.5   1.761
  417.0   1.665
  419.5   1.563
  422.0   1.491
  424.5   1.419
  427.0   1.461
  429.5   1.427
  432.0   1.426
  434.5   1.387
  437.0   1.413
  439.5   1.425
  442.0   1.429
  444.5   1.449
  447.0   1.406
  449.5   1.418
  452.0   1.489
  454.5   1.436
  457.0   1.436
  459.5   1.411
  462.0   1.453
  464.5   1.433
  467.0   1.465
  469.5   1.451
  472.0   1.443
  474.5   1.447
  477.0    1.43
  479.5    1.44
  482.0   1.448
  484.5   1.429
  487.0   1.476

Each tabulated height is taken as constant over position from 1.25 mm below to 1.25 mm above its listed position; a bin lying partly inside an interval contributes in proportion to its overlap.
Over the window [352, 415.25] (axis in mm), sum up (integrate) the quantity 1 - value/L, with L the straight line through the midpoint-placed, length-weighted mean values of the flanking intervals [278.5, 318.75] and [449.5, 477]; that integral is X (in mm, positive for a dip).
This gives -3.2 mm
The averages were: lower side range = 1.42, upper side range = 1.44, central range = 1.51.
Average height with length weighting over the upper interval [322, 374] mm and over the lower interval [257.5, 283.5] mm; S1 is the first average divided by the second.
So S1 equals 1.21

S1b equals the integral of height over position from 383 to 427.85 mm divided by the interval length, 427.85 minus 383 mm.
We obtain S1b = 1.57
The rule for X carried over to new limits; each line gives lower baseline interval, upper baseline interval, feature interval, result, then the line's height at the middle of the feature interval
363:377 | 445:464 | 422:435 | 0.0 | 1.43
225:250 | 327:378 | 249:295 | 4.0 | 1.33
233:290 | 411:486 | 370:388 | -0.7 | 1.38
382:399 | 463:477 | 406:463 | -2.1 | 1.45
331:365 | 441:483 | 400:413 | -2.6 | 1.43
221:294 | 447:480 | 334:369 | -2.6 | 1.32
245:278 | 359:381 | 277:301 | -4.4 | 1.19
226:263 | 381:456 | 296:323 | -2.5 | 1.31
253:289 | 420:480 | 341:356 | -1.4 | 1.3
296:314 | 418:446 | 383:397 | -0.1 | 1.44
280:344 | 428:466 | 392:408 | -1.7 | 1.43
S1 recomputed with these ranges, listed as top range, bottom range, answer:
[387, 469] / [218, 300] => 1.22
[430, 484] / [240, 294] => 1.18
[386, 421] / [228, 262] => 1.34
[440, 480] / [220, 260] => 1.21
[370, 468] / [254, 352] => 1.11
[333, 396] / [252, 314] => 1.11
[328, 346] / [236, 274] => 1.27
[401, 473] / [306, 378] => 1.05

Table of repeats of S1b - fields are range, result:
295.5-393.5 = 1.43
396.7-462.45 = 1.52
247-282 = 1.14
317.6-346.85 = 1.44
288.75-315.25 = 1.43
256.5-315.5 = 1.31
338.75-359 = 1.42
